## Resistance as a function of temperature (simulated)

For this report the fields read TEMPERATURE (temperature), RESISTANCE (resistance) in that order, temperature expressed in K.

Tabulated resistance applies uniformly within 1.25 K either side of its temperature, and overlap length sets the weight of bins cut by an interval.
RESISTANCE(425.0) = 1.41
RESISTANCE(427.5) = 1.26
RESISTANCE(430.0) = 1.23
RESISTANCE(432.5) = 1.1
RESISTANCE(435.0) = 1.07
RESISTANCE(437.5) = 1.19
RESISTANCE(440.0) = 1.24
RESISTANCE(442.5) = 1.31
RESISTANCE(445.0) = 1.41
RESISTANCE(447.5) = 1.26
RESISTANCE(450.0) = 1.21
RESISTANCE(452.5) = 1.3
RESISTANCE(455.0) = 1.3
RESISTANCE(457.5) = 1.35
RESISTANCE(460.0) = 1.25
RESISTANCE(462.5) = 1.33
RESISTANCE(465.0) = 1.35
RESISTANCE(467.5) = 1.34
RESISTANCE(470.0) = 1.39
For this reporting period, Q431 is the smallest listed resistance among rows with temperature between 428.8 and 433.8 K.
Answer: 1.1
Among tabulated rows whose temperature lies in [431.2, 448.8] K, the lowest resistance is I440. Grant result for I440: 1.07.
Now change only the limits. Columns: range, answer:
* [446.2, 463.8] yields 1.21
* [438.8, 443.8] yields 1.24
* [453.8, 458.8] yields 1.3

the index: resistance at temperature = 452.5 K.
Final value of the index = 1.3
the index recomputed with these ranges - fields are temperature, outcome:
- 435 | 1.07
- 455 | 1.3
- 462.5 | 1.33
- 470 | 1.39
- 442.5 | 1.31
